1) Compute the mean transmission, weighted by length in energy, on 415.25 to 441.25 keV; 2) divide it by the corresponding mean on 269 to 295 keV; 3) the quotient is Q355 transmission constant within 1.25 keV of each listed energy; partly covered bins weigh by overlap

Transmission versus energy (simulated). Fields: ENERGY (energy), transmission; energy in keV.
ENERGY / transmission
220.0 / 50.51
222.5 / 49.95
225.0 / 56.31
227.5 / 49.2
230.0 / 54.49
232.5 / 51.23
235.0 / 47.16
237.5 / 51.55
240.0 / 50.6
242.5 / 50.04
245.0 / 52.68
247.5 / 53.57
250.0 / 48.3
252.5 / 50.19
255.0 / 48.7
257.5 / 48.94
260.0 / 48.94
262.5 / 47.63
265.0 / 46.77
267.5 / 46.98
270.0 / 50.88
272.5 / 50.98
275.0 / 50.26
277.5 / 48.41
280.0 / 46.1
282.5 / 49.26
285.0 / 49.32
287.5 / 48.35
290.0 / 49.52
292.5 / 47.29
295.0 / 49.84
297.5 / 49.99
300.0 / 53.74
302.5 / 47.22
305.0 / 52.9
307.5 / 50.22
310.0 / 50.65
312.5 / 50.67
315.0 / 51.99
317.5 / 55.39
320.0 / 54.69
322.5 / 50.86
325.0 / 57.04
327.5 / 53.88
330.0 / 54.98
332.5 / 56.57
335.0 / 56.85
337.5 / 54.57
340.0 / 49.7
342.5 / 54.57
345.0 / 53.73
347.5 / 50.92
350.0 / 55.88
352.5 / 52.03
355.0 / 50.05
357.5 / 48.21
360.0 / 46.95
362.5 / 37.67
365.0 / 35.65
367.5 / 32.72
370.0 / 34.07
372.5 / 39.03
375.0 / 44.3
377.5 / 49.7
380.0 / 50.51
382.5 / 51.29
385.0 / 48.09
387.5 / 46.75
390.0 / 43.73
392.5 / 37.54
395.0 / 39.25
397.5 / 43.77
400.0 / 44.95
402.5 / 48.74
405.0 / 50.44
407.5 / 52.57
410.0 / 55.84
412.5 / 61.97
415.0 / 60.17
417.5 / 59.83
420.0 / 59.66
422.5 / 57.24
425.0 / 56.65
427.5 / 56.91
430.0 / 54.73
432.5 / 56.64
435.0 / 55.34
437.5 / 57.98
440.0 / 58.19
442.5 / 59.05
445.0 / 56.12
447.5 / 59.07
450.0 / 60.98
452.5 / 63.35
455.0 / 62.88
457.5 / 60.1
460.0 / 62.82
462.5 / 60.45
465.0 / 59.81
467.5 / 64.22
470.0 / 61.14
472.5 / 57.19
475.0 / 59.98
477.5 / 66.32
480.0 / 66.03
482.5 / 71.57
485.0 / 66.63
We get 1.17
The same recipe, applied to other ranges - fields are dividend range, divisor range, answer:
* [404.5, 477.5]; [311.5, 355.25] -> 1.10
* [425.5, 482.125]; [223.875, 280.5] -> 1.20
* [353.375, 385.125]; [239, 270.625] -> 0.88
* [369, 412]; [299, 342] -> 0.87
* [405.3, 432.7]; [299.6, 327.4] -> 1.09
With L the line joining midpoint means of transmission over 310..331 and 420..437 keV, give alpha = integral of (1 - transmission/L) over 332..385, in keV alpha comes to 6.6 keV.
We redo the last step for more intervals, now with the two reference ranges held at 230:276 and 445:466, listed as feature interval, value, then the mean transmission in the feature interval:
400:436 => 1.87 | 55.8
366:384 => 4.30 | 43.1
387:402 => 3.86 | 42.8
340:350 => 0.34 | 53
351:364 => 2.01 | 46.9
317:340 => -0.30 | 54.7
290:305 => 0.69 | 49.9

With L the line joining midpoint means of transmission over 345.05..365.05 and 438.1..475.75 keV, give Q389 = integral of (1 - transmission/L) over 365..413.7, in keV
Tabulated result 6.2 keV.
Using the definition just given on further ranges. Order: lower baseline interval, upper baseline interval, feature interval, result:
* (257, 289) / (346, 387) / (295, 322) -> -2.37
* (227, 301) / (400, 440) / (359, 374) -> 4.51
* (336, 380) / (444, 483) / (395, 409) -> 1.47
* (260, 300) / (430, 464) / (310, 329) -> -0.72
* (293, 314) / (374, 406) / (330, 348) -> -1.97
